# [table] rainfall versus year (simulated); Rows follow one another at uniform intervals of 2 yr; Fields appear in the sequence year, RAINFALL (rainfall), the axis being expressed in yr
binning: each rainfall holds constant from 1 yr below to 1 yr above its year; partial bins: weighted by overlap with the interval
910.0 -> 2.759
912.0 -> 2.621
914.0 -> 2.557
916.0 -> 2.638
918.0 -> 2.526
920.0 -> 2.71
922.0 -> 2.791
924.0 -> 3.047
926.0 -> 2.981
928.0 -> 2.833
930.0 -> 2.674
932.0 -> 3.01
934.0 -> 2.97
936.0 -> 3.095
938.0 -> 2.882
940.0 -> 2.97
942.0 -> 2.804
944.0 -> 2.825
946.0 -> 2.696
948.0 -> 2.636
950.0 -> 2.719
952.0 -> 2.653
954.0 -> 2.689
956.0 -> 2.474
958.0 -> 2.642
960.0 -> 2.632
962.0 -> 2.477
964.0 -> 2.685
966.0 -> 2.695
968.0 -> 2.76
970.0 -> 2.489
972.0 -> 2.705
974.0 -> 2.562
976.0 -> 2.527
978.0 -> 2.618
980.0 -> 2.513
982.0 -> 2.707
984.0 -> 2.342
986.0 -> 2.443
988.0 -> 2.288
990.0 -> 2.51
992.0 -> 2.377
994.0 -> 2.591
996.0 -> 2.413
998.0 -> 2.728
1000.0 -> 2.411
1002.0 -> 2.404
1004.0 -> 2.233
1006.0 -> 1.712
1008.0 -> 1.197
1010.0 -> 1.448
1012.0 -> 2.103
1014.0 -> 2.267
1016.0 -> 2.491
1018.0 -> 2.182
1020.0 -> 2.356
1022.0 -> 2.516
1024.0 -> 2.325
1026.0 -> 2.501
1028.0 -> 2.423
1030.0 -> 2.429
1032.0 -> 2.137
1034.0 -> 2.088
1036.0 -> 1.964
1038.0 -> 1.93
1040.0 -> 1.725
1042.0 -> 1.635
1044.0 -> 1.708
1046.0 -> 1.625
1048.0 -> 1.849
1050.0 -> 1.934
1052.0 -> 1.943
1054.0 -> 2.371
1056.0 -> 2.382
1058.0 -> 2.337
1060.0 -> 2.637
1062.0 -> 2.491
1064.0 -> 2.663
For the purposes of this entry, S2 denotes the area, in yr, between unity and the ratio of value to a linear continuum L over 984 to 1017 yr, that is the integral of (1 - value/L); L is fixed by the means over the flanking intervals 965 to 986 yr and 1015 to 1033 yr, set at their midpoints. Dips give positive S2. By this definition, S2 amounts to 3.3 yr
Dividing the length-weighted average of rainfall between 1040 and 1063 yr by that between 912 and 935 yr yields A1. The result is 0.74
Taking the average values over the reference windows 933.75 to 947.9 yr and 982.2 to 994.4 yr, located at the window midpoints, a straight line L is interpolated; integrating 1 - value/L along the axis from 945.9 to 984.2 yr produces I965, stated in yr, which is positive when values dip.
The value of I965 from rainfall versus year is 0.5 yr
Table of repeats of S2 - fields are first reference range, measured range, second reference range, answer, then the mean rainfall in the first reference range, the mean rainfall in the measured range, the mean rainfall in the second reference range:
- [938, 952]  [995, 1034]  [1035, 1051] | -2.8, 2.77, 2.22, 1.8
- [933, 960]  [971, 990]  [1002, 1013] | -2.5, 2.77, 2.52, 1.8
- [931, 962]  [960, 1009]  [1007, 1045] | 0.1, 2.77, 2.44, 2.07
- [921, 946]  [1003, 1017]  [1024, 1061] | 2.5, 2.9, 1.92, 2.1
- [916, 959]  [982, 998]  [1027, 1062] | -0.1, 2.79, 2.46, 2.08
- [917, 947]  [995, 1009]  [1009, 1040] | 1.2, 2.85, 2.16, 2.19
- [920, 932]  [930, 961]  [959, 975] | -0.3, 2.86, 2.78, 2.63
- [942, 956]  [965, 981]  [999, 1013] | -1.6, 2.69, 2.61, 1.93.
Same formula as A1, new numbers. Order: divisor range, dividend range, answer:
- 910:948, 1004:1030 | 0.76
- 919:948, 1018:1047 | 0.73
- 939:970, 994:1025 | 0.82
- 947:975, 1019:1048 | 0.79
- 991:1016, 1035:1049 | 0.82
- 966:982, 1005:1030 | 0.82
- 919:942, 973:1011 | 0.80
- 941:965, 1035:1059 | 0.73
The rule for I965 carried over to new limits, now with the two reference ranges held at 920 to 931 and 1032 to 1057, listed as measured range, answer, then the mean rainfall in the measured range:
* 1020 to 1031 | -1.84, 2.43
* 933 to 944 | -0.73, 2.93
